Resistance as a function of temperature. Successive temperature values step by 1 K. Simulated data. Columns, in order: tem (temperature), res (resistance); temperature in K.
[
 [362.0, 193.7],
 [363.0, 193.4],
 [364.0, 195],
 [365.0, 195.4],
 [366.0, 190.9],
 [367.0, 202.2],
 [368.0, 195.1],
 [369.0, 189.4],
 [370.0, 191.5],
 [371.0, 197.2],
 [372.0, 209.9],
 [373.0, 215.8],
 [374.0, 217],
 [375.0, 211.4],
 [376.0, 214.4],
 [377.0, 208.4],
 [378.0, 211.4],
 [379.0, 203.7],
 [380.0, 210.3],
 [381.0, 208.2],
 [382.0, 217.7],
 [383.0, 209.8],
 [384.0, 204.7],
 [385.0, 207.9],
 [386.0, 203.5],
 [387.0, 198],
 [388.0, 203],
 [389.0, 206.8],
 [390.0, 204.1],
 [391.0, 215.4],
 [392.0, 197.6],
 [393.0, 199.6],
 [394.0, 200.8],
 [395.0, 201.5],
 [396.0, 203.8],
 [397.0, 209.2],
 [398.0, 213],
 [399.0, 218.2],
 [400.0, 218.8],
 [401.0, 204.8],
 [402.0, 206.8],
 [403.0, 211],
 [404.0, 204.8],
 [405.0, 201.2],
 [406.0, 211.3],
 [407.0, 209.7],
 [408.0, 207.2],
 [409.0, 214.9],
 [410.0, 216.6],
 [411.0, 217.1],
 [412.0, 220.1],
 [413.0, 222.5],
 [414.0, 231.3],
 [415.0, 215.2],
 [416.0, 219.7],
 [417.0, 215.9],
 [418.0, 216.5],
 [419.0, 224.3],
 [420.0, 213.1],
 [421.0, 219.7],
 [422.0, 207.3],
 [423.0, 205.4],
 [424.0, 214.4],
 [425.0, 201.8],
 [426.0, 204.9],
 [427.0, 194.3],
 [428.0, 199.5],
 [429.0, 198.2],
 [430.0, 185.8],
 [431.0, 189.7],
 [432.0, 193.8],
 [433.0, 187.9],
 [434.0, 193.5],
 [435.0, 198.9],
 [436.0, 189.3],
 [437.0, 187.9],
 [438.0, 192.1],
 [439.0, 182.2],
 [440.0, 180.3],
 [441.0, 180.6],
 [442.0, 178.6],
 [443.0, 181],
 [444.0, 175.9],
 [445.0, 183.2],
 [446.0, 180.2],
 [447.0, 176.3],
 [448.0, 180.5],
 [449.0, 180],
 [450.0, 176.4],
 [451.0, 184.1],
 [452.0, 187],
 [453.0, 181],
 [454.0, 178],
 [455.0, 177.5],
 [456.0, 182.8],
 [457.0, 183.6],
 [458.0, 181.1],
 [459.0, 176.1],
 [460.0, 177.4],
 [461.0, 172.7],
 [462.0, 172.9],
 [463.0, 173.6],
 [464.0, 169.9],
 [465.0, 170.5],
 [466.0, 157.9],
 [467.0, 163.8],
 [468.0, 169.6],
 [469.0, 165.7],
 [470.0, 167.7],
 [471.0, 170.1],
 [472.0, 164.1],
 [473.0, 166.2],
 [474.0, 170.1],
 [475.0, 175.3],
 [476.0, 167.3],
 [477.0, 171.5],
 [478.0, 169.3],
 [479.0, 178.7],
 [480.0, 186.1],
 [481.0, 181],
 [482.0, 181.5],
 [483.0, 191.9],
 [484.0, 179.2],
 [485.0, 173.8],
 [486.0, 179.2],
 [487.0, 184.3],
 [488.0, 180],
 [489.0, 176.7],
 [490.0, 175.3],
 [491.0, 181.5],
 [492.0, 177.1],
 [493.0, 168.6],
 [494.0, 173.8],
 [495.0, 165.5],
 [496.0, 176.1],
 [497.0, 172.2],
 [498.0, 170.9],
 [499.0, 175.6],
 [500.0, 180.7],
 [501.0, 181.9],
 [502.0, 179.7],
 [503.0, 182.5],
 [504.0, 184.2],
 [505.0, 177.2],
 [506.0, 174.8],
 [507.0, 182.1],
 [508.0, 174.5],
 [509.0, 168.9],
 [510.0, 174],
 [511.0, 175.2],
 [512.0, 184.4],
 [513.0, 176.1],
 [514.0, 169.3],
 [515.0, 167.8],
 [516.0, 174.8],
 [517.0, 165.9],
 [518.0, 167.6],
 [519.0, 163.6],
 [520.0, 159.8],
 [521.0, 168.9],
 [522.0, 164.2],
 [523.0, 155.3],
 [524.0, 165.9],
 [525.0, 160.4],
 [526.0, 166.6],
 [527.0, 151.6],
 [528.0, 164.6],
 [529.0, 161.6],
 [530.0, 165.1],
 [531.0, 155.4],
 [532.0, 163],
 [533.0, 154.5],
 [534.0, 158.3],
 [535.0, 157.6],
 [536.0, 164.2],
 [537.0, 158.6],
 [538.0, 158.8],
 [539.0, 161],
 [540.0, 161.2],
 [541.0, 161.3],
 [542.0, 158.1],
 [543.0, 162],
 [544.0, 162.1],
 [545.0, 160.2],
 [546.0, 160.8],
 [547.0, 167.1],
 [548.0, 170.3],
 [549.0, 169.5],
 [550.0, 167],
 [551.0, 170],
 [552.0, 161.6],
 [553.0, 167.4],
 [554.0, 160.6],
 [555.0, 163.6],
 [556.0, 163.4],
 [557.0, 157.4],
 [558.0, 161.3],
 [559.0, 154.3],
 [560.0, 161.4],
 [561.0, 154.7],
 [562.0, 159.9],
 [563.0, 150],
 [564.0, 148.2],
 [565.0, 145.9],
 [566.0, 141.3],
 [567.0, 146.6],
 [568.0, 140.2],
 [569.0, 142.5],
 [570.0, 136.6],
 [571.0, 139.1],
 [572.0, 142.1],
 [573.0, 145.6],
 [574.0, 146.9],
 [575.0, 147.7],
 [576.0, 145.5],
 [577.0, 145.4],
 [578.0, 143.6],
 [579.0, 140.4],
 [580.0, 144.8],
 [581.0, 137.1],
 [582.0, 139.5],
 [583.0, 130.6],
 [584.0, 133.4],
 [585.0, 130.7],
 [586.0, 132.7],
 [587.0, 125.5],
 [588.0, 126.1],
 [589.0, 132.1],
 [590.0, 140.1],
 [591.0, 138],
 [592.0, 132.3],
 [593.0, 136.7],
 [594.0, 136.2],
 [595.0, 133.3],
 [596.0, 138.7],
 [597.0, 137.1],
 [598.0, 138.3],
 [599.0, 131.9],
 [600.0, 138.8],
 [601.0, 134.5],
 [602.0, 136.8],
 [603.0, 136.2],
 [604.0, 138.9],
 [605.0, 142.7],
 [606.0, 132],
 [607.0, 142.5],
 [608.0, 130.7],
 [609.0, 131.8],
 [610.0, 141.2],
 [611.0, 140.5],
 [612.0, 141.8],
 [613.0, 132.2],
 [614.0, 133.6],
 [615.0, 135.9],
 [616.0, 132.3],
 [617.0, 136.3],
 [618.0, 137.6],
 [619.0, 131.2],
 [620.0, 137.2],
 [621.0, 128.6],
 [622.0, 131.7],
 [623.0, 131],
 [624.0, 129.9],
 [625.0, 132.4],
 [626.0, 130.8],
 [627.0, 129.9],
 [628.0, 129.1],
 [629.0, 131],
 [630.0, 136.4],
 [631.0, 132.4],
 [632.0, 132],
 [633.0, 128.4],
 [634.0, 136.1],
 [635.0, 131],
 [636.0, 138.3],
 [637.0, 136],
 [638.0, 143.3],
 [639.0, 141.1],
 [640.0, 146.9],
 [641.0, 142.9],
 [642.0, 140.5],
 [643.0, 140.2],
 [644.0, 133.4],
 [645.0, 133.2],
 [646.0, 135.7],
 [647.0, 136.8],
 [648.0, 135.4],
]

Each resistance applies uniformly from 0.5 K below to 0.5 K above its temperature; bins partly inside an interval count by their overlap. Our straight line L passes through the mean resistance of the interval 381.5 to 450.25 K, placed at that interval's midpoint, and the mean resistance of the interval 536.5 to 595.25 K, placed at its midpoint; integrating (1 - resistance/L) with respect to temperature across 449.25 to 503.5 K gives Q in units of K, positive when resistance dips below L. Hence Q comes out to 1.5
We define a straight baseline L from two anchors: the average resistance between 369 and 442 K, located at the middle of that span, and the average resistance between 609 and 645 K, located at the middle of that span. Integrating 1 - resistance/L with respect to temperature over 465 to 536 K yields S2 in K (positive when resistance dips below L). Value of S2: 1.7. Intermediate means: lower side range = 206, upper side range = 135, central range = 171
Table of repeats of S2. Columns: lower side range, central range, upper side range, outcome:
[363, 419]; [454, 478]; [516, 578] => 1.6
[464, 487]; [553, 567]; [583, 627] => -0.7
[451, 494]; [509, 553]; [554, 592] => -2.0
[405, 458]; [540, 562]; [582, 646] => -0.9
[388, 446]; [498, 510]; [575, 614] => -0.5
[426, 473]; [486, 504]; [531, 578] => -0.8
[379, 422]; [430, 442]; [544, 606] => 0.6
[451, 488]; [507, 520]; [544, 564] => -0.3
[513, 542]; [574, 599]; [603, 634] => 1.2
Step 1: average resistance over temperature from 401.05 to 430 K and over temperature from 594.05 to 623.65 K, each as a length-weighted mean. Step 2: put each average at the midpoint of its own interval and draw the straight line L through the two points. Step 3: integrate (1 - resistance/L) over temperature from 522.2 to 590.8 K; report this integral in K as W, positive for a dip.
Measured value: 1.58 K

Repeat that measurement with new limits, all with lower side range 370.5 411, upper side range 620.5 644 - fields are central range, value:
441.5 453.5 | 0.7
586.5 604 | 1.3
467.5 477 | 0.8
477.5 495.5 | 0.1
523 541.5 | 0.5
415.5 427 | -0.8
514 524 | 0.2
